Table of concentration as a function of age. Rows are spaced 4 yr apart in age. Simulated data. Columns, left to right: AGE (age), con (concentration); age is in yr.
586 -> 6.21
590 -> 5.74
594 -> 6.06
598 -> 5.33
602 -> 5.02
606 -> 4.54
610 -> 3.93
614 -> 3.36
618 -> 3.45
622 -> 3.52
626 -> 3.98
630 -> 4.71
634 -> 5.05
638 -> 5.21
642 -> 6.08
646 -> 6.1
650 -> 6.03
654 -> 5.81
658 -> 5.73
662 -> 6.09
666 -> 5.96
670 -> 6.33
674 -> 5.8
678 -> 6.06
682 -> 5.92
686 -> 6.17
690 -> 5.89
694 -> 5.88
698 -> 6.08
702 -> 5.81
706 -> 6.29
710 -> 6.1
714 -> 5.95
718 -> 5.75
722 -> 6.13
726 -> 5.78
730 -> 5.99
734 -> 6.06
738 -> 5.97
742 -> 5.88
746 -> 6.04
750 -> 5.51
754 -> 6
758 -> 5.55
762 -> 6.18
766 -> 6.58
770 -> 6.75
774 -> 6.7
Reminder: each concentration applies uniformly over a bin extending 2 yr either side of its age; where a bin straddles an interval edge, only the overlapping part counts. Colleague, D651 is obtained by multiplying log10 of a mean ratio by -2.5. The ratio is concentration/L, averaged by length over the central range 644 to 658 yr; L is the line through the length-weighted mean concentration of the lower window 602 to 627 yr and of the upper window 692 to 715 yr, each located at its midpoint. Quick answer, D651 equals -0.24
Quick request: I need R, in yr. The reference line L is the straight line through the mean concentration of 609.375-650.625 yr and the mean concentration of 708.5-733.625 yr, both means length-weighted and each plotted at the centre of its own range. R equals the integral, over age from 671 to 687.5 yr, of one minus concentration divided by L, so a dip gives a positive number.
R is -2.0 yr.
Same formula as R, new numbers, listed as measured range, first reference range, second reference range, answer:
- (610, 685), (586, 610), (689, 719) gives 4.92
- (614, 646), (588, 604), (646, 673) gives 6.64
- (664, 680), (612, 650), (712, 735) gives -2.44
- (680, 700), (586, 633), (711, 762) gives -2.09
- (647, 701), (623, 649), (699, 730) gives -4.19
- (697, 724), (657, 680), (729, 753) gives -0.29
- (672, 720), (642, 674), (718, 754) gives -0.14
